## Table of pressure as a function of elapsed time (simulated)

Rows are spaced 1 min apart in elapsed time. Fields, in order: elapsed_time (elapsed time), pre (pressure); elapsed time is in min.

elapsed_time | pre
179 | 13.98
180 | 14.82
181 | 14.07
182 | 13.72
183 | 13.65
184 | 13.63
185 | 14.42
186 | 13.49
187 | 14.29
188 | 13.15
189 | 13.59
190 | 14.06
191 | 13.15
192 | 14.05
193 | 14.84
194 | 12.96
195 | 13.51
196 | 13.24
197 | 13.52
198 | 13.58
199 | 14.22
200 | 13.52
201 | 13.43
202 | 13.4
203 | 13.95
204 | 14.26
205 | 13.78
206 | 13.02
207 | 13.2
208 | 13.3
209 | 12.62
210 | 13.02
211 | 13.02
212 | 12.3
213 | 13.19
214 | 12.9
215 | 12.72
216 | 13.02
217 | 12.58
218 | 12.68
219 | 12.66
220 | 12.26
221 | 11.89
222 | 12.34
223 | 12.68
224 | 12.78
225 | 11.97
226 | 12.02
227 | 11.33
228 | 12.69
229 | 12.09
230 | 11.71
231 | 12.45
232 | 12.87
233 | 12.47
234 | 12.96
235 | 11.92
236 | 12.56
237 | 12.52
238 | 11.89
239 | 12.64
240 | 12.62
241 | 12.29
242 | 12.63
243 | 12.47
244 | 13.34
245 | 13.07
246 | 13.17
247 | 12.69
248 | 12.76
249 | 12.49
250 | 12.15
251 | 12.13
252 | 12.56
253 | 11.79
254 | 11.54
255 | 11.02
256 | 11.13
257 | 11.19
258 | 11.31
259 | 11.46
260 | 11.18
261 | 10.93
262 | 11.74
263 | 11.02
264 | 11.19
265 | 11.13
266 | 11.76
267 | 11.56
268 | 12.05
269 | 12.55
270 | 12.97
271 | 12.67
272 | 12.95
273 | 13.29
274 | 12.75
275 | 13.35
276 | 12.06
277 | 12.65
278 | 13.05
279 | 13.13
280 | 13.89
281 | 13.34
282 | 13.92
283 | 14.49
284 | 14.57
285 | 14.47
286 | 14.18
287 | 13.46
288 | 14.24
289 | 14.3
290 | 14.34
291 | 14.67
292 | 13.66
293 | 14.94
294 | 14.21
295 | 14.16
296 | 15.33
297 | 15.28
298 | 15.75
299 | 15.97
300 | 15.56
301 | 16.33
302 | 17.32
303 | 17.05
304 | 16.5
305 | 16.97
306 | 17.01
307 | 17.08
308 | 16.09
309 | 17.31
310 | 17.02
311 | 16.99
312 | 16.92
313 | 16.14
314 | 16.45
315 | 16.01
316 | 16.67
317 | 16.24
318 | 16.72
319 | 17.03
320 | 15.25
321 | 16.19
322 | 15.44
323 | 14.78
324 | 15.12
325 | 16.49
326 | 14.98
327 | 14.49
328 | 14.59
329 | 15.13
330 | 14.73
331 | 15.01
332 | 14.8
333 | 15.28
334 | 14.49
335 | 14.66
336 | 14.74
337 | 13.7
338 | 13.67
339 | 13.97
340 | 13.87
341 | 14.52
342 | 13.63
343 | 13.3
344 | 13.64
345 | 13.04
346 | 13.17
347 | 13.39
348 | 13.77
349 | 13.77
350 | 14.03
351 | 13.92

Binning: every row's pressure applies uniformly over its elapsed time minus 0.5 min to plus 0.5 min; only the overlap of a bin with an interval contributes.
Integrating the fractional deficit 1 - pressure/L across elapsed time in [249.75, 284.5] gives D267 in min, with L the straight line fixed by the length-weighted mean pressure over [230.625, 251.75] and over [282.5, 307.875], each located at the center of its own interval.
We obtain 4.0 min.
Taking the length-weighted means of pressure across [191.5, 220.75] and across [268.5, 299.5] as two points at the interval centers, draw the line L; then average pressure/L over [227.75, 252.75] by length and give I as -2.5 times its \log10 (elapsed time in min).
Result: 0.085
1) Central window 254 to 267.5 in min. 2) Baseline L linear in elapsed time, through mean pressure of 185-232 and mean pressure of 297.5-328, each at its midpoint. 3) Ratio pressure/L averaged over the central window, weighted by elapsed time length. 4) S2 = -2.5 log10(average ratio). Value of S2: 0.28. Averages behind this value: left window 13.1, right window 16.2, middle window 11.3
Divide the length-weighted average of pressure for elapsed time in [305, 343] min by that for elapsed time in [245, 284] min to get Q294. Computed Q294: 1.3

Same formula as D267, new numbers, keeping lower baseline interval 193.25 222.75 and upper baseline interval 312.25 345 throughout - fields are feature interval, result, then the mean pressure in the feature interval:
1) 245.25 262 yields 2.4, 11.9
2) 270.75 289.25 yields 1.0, 13.5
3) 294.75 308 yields -1.5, 16.2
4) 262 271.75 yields 1.5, 11.9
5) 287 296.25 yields 0.1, 14.4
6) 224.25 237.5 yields 1.2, 12.3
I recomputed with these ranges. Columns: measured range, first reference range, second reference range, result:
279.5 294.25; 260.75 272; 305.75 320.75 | -0.021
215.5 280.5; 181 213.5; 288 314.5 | 0.192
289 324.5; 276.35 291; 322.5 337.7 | -0.113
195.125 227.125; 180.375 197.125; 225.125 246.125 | 0.012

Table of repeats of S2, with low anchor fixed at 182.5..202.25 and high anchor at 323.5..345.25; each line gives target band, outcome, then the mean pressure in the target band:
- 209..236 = 0.113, 12.5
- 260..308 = 0.019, 13.9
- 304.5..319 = -0.165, 16.7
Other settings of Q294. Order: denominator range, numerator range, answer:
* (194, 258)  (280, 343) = 1.21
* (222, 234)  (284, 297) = 1.17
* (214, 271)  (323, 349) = 1.18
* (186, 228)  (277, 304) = 1.12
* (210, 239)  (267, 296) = 1.09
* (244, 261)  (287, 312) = 1.31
